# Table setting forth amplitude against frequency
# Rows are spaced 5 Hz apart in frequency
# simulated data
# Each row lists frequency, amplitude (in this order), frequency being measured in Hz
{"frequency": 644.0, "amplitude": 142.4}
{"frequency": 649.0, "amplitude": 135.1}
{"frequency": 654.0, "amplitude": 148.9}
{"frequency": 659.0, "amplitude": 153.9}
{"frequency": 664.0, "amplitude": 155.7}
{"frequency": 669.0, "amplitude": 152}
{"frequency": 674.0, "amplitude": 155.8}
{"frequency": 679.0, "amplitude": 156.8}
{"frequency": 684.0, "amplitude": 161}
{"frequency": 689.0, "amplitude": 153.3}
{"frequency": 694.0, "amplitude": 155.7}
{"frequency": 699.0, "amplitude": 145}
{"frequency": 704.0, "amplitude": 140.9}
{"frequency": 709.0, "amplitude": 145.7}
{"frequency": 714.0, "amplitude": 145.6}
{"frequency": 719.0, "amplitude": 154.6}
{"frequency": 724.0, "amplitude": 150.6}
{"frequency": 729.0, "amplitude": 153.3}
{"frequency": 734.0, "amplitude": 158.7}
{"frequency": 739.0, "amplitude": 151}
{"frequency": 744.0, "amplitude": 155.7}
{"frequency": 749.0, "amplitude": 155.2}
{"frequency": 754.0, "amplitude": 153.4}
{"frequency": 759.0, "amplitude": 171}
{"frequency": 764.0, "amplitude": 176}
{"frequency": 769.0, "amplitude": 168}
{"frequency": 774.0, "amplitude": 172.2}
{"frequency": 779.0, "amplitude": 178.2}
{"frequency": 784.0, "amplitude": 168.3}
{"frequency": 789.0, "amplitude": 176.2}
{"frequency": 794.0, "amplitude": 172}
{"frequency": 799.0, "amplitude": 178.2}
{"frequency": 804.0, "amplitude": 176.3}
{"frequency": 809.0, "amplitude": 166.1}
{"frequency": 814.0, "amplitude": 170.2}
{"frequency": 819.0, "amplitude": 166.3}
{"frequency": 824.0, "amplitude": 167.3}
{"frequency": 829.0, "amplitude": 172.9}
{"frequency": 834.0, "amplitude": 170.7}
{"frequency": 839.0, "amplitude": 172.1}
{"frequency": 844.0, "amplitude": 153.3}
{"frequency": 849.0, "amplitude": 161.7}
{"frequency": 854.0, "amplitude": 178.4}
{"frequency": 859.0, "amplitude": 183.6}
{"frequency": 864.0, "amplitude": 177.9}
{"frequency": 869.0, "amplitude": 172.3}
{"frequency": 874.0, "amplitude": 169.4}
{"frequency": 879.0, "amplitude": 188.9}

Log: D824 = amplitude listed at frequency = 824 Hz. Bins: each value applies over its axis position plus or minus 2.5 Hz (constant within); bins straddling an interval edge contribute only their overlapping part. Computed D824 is 167.3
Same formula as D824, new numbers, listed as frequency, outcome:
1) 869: 172.3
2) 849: 161.7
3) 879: 188.9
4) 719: 154.6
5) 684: 161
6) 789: 176.2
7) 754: 153.4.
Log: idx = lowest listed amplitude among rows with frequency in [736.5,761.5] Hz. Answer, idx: 151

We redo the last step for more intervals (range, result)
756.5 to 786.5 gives 168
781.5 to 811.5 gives 166.1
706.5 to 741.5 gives 145.6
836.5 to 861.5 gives 153.3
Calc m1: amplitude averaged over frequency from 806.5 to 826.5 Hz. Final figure 167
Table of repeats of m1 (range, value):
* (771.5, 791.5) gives 174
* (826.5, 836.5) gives 172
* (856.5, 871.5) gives 178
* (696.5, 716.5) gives 144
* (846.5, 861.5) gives 175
